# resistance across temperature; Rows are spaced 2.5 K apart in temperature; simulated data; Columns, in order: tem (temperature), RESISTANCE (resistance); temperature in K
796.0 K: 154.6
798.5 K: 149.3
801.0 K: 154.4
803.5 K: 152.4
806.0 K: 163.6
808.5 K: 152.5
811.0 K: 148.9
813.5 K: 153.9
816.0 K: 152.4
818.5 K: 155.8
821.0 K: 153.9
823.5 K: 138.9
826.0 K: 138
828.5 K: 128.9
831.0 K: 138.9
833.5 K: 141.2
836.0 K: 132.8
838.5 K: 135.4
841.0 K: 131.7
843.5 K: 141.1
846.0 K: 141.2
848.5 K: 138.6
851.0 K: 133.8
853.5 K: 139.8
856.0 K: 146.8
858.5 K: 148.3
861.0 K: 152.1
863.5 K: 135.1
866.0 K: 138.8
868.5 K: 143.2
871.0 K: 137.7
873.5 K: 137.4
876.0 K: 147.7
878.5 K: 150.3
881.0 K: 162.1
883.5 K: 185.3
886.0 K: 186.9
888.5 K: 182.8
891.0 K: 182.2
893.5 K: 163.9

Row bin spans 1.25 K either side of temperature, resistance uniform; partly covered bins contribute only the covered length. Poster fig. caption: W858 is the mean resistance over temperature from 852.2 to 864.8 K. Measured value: 144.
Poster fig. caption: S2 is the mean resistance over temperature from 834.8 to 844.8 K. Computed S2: 135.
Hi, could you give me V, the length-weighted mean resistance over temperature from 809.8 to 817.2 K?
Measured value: 152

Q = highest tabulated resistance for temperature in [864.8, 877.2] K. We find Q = 147.7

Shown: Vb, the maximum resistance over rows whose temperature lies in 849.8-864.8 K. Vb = 152.1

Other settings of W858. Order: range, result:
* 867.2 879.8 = 143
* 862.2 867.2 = 137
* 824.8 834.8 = 137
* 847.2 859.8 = 142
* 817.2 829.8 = 143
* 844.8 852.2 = 138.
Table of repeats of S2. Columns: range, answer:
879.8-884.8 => 174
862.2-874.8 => 139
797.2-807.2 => 155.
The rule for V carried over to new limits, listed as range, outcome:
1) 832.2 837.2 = 137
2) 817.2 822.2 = 155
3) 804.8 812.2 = 155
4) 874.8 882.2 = 153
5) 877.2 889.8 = 173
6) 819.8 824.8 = 146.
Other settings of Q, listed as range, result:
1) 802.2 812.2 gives 163.6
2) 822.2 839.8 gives 141.2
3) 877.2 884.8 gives 185.3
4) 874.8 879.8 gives 150.3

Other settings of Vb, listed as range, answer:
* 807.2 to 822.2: 155.8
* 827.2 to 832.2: 138.9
